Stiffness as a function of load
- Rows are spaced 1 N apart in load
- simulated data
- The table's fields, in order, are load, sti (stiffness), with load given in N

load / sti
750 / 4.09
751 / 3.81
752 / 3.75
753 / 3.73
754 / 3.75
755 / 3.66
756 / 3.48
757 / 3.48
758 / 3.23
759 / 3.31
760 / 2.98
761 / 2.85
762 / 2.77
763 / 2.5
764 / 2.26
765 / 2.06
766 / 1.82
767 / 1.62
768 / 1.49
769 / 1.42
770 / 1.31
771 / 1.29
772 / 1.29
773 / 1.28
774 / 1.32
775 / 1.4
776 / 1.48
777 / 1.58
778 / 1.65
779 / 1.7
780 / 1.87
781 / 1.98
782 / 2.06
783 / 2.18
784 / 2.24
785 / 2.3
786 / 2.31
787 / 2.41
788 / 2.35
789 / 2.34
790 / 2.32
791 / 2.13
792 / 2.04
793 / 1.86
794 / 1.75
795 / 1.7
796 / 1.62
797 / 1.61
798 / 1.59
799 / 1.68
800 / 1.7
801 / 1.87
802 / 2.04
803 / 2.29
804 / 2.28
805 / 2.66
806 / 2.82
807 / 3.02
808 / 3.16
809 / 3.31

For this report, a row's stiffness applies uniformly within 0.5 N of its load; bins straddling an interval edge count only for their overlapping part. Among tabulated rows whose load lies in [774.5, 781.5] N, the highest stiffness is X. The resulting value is 1.98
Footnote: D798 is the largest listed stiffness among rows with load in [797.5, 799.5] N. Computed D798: 1.68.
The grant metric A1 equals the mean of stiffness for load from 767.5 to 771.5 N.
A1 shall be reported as 1.38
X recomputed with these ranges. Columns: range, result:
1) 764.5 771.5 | 2.06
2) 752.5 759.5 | 3.75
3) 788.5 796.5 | 2.34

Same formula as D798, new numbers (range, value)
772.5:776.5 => 1.48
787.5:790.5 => 2.35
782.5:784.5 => 2.24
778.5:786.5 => 2.31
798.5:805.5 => 2.66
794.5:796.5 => 1.7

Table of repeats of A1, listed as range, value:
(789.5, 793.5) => 2.09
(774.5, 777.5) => 1.49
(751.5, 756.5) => 3.67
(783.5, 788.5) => 2.32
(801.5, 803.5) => 2.17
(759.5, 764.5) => 2.67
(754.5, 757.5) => 3.54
